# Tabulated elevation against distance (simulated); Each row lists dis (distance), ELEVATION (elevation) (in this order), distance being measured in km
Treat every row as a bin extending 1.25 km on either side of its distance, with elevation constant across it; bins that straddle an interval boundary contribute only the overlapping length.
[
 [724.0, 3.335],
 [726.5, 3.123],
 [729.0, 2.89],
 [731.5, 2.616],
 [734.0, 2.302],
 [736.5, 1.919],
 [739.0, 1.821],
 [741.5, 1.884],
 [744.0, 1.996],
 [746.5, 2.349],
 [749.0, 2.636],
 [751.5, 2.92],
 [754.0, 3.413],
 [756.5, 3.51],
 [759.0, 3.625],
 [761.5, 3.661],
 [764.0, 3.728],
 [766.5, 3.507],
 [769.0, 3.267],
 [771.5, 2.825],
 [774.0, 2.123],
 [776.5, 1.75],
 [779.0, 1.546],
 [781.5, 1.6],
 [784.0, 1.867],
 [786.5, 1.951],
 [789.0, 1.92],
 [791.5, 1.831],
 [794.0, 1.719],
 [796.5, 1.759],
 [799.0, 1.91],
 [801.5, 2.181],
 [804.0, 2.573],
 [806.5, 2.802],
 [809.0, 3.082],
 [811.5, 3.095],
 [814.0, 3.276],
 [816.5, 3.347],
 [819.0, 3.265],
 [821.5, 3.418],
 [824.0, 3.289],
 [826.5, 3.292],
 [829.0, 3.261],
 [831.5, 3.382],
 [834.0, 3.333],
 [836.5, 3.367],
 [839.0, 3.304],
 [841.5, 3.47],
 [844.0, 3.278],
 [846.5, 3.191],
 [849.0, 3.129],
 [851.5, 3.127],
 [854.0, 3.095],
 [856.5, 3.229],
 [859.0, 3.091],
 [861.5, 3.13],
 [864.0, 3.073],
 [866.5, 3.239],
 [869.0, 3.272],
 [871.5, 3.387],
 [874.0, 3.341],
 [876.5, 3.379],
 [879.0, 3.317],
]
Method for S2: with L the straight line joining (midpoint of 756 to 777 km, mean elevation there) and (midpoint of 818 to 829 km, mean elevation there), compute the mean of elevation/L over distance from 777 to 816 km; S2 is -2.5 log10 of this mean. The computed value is 0.41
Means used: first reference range 3.14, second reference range 3.31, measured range 2.22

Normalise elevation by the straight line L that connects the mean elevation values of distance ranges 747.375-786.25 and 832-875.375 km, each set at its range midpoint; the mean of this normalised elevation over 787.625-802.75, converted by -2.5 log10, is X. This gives 0.48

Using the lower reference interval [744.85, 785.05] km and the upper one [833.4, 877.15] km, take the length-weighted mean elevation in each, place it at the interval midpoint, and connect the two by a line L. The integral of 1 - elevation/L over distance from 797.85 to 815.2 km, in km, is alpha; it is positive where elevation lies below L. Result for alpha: 1.65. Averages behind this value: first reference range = 2.77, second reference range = 3.24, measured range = 2.71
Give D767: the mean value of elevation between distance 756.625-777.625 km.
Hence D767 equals 3.09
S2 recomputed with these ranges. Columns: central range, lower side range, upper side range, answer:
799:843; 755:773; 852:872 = 0.05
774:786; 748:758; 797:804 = 0.41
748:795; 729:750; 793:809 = -0.17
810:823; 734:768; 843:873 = -0.08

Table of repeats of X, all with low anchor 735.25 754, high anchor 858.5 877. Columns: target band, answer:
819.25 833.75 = -0.140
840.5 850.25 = -0.067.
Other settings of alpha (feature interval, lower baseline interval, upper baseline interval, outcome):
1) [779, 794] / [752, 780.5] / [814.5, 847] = 6.3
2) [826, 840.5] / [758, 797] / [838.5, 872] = -1.7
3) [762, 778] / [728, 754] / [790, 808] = -4.5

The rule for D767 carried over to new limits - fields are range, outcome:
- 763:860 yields 2.8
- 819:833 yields 3.32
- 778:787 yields 1.73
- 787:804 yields 1.94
